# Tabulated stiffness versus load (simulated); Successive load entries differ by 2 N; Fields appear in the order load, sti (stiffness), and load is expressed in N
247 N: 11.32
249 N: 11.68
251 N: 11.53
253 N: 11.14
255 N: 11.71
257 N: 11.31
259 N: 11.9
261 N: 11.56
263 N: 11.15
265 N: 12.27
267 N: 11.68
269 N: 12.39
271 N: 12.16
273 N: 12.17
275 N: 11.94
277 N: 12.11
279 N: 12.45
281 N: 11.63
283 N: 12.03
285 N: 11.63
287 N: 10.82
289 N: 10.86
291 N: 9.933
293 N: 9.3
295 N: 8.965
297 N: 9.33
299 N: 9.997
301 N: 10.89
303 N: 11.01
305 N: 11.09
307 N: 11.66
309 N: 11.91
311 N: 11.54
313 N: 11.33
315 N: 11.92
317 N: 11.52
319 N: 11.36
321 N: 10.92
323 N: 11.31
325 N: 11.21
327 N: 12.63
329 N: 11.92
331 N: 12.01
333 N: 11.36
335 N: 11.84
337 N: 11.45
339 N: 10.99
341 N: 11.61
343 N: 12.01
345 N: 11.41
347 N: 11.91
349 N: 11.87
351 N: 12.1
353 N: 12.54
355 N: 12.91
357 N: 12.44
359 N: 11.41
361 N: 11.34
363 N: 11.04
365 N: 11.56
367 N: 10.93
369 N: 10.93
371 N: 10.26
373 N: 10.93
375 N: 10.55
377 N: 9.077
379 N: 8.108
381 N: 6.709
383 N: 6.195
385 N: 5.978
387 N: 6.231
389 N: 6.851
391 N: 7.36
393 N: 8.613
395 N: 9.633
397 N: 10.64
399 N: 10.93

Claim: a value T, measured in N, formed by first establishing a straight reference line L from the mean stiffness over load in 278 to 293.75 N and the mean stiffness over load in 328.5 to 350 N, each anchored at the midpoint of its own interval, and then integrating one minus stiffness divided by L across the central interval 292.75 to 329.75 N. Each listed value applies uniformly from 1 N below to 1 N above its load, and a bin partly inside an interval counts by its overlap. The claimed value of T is 1.0 N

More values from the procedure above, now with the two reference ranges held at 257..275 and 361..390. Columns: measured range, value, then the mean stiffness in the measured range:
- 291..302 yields 1.4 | 9.72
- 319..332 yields -1.7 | 11.6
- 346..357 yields -3.0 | 12.3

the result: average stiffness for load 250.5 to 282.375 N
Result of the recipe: 11.8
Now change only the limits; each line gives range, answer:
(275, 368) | 11.4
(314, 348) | 11.6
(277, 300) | 10.7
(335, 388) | 10.5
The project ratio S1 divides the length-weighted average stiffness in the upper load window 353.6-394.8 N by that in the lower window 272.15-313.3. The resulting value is 0.86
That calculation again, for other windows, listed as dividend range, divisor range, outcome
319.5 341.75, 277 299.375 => 1.08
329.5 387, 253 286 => 0.90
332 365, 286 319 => 1.09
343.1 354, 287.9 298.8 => 1.23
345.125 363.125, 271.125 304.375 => 1.09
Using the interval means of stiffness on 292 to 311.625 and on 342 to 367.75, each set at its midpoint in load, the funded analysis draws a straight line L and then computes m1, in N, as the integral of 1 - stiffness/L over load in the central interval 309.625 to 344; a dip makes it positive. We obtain -1.38 N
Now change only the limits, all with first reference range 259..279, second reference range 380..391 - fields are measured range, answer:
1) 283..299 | 1.0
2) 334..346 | -4.1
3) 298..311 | -1.1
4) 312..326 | -2.6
